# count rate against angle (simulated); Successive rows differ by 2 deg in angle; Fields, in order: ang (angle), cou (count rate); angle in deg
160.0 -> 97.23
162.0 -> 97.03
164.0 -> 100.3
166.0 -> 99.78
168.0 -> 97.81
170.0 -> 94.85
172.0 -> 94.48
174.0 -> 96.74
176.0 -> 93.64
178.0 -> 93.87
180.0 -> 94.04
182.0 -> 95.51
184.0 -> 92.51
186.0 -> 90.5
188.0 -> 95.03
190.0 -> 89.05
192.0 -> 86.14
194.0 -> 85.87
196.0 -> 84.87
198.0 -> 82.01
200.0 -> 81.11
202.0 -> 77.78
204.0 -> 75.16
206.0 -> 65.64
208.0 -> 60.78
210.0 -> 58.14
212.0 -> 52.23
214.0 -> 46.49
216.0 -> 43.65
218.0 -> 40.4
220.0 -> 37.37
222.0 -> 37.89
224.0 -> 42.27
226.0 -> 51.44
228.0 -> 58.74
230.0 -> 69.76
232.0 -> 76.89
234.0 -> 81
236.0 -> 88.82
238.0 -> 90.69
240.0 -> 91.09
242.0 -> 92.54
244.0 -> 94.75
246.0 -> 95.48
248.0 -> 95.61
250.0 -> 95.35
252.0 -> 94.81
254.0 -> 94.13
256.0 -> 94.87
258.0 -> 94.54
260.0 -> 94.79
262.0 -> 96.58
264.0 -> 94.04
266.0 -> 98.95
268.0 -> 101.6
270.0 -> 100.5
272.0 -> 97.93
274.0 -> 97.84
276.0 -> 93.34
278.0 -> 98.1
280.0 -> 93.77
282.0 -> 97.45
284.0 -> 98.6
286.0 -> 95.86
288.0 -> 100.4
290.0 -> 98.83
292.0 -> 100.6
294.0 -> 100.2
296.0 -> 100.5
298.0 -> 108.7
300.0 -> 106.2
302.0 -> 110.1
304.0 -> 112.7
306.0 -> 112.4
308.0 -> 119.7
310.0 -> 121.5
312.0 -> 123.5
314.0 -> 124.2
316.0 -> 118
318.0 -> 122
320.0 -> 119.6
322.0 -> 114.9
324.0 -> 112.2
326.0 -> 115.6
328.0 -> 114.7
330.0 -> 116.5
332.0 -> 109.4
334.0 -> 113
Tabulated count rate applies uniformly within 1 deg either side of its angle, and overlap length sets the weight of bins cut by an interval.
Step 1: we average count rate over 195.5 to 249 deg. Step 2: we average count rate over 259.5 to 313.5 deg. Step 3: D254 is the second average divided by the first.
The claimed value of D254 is 1.5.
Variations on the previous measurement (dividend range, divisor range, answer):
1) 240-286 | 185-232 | 1.46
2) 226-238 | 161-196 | 0.79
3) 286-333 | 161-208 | 1.26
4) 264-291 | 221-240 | 1.44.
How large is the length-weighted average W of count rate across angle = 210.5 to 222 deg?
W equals 44.1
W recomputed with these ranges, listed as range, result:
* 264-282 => 97.5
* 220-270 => 83.8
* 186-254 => 73.9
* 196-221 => 61.1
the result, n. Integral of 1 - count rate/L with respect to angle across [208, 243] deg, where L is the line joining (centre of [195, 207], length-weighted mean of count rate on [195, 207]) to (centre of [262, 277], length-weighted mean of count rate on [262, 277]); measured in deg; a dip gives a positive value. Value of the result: 9.5 deg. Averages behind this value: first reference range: 77.8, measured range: 62.3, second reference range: 97.7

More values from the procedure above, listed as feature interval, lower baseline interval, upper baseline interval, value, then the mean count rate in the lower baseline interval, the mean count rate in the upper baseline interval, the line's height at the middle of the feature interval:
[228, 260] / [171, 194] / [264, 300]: 2.5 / 92.6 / 99.1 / 96.6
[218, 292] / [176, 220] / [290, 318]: 7.0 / 75.3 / 112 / 95.1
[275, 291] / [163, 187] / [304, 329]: 2.2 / 95.3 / 118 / 113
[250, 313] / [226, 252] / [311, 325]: 1.0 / 84.9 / 119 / 103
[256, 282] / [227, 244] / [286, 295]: -1.2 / 82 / 99.5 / 92.7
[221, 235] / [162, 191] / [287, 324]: 5.8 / 94.9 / 112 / 102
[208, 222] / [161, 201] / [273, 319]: 7.2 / 92.3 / 107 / 96.5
